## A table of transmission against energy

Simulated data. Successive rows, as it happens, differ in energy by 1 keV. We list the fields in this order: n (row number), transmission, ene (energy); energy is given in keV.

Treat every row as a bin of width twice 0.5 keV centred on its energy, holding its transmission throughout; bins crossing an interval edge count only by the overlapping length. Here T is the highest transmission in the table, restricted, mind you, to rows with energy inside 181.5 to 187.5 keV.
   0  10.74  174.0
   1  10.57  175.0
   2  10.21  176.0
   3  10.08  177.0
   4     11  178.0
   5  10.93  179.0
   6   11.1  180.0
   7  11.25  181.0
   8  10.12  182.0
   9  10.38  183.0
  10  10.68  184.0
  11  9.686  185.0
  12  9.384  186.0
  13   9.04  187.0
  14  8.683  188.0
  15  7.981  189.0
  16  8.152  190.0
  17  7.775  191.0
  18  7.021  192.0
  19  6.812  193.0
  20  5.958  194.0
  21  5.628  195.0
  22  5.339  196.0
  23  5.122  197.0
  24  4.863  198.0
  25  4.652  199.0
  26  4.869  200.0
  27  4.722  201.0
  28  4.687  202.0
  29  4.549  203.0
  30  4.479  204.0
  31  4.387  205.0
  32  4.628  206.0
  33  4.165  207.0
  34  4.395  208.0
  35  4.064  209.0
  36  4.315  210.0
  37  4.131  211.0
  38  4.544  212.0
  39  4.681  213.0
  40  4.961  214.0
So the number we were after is 10.68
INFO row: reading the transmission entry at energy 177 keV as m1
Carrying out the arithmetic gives 10.08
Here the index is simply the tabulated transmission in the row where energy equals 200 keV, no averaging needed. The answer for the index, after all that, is 4.869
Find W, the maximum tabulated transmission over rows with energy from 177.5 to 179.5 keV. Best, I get 11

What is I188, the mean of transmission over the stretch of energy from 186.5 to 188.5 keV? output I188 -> 8.86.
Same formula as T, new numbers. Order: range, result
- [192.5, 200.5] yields 6.812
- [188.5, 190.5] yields 8.152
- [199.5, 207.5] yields 4.869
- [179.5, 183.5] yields 11.25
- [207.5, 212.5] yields 4.544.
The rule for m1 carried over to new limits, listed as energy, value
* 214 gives 4.961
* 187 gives 9.04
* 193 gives 6.812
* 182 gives 10.12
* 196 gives 5.339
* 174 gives 10.74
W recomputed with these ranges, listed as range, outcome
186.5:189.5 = 9.04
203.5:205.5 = 4.479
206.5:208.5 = 4.395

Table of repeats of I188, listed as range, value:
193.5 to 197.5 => 5.51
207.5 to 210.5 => 4.26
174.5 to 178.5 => 10.5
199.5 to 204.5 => 4.66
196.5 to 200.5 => 4.88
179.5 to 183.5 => 10.7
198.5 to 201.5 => 4.75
